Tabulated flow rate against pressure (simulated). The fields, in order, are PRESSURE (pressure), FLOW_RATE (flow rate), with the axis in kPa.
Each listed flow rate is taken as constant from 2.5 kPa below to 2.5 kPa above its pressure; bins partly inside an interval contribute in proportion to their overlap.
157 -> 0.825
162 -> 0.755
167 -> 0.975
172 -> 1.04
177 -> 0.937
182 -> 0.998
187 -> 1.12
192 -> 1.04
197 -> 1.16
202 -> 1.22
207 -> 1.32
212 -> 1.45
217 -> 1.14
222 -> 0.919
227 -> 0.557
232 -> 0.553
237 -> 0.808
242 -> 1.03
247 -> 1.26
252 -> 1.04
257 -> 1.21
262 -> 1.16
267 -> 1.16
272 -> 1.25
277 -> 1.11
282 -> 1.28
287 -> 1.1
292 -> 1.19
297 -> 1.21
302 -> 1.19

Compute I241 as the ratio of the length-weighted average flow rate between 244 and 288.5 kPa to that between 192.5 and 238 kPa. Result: 1.15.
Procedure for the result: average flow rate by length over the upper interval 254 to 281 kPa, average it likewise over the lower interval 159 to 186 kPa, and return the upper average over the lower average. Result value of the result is 1.2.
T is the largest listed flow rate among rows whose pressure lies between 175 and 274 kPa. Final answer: 1.45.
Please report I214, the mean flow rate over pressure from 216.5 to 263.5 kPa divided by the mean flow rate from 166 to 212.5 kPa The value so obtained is 0.86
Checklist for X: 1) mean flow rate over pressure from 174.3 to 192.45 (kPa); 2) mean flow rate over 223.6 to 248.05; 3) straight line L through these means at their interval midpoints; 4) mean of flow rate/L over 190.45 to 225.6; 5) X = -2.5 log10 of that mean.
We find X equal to -0.25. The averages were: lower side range 1.02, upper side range 0.82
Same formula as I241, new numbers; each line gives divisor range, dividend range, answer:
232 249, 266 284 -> 1.26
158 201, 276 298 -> 1.18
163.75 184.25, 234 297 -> 1.16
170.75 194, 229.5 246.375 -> 0.83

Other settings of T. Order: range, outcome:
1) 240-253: 1.26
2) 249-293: 1.28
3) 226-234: 0.557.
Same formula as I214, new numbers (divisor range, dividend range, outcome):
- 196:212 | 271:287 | 0.94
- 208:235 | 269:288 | 1.26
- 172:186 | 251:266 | 1.15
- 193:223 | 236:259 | 0.90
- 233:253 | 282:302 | 1.19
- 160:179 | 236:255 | 1.14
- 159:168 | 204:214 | 1.63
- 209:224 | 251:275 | 0.99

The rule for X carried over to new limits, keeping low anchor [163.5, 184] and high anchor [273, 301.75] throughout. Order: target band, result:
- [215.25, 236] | 0.34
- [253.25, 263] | -0.04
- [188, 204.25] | -0.12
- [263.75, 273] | -0.04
